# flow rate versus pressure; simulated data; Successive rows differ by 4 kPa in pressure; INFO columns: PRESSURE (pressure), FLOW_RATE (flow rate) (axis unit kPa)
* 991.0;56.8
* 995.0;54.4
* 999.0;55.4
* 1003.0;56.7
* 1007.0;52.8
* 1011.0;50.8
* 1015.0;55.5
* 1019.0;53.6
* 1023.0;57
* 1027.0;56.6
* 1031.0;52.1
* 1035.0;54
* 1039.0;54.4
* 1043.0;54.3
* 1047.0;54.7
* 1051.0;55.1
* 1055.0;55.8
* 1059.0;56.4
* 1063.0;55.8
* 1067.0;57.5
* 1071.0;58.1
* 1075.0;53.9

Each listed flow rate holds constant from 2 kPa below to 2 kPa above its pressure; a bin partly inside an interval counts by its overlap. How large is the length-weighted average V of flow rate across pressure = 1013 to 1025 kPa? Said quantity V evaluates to 55.4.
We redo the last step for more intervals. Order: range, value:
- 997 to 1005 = 56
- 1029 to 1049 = 53.9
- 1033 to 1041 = 54.2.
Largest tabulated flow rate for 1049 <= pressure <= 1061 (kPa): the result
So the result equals 56.4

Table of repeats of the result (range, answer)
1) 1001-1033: 57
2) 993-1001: 55.4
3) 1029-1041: 54.4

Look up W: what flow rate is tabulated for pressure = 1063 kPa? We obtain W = 55.8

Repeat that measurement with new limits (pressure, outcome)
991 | 56.8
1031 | 52.1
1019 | 53.6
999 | 55.4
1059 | 56.4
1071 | 58.1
